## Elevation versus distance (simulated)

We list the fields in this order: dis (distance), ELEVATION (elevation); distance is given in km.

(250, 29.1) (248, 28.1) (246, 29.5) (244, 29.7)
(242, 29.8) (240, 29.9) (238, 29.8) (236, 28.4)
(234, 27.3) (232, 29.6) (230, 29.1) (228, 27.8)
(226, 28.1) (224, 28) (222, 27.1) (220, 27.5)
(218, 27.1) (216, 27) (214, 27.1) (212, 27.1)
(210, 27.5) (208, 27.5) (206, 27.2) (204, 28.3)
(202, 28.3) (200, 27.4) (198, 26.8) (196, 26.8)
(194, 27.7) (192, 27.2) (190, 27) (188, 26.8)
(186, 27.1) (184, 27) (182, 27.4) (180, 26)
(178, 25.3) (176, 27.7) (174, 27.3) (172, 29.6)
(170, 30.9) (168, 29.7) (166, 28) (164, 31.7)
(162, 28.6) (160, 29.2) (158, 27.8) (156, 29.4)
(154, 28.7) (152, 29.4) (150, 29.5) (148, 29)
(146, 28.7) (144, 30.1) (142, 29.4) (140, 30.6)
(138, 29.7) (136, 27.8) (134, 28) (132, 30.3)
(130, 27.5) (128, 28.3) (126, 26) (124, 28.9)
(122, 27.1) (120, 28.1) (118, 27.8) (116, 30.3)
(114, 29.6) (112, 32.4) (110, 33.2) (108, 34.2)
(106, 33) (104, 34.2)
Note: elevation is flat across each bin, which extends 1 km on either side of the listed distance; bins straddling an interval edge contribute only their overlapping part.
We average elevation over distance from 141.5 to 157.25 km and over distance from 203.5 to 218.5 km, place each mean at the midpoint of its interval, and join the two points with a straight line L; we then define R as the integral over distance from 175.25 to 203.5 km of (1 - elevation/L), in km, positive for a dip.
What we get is 1.0 km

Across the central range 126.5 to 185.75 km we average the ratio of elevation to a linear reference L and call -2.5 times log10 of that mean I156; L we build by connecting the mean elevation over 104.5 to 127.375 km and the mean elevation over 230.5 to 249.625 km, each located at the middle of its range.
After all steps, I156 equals 0.042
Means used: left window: 30.1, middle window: 28.7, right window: 29.1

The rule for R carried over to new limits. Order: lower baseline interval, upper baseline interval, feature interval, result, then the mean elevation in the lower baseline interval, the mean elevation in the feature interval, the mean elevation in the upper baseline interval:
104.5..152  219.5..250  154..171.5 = 0.0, 29.6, 29.4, 28.7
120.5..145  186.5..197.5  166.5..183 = -0.3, 28.6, 28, 27.1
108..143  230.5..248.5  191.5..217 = 1.6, 29.3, 27.4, 29.2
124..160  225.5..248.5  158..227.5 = 2.8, 28.8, 27.7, 29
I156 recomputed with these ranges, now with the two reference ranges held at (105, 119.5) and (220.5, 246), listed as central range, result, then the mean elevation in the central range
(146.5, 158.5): 0.05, 29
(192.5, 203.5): 0.08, 27.4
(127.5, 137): 0.09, 28.4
